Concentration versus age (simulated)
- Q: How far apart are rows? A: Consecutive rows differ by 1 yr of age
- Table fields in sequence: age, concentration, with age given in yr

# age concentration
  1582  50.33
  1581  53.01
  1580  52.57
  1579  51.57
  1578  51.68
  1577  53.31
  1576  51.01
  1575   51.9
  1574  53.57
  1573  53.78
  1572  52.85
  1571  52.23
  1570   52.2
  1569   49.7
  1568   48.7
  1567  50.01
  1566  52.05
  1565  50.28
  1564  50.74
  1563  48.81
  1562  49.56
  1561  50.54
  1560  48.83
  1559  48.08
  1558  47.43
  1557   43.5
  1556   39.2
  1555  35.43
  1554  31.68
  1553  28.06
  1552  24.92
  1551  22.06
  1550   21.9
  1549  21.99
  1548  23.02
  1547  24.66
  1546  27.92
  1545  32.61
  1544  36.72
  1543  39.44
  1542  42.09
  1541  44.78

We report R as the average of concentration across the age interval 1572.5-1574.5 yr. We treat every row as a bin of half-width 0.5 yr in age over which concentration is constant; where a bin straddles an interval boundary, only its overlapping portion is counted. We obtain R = 53.7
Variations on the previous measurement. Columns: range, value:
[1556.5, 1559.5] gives 46.3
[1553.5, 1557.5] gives 37.5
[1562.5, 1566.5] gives 50.5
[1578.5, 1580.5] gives 52.1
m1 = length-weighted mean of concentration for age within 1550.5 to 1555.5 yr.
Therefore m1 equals 28.4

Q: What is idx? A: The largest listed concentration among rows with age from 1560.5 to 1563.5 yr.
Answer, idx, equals 50.54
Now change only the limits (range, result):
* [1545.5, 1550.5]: 27.92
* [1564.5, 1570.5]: 52.2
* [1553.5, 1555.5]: 35.43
